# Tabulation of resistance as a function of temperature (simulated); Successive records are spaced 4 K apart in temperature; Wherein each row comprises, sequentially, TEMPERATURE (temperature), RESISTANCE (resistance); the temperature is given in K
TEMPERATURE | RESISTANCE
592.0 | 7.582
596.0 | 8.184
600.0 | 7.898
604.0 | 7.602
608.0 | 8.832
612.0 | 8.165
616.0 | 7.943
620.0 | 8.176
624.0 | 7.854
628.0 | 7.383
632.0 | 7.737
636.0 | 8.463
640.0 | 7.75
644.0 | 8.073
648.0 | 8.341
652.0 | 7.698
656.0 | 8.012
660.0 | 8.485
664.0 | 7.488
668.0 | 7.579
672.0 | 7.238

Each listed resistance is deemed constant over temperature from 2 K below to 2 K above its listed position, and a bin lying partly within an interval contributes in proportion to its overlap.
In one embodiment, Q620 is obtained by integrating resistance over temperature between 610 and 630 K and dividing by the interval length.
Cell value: 7.9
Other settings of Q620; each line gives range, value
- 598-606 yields 7.75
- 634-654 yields 8.07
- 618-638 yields 7.92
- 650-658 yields 7.86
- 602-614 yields 8.2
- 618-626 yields 8.02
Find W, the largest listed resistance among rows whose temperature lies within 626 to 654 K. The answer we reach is 8.463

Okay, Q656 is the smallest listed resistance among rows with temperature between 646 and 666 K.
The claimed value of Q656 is 7.488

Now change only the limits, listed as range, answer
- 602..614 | 7.602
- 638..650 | 7.75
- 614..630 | 7.383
